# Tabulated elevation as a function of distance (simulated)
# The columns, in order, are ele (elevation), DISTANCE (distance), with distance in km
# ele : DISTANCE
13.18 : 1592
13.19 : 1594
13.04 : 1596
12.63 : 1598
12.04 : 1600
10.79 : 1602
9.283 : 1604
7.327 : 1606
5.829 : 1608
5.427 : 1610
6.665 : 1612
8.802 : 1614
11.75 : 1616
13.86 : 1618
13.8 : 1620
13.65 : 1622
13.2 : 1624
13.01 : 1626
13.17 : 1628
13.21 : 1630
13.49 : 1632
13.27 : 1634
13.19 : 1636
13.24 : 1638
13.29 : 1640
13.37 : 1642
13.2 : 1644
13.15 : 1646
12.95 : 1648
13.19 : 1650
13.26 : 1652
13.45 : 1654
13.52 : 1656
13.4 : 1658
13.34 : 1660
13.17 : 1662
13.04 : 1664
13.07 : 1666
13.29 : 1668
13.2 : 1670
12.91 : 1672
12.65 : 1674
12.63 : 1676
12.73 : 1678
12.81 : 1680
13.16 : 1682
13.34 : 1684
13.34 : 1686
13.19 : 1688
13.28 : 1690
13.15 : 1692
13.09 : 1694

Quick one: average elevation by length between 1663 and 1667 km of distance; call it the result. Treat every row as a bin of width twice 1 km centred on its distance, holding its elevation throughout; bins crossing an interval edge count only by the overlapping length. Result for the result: 13.1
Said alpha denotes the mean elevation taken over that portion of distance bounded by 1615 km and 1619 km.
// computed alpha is 12.8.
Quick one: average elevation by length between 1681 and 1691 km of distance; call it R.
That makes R 13.3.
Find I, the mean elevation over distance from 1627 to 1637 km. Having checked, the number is 13.3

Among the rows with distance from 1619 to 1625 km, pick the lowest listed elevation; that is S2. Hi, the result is 13.2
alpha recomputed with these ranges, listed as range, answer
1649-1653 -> 13.2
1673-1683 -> 12.8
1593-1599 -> 13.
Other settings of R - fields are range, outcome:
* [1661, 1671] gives 13.2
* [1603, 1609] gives 7.48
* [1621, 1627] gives 13.3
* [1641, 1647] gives 13.2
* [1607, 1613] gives 5.97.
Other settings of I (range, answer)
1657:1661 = 13.4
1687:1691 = 13.2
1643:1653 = 13.2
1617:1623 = 13.8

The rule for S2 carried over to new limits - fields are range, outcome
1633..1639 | 13.19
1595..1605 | 9.283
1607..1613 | 5.427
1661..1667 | 13.04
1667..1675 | 12.65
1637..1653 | 12.95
